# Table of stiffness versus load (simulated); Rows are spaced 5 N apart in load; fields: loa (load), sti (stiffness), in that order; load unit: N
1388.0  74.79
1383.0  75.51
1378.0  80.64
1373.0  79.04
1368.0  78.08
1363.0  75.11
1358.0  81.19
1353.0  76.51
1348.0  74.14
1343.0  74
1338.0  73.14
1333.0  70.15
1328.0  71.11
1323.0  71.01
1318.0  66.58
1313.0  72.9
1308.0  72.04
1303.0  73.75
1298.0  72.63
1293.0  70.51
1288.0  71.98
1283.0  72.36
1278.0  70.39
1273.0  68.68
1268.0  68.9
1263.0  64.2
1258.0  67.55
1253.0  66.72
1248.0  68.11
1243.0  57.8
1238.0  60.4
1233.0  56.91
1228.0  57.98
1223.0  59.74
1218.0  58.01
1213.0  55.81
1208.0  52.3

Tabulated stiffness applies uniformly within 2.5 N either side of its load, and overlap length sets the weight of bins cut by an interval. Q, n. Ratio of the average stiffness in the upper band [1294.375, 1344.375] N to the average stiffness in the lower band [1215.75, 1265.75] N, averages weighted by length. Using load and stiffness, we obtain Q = 1.2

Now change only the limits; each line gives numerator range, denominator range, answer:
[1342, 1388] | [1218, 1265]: 1.25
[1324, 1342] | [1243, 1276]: 1.07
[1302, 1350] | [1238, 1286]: 1.07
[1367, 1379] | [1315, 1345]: 1.12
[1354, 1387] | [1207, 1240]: 1.36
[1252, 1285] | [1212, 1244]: 1.18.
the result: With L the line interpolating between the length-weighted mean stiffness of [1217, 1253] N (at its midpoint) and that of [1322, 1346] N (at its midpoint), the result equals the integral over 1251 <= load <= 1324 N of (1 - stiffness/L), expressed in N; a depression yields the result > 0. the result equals -3.8 N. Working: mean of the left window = 60.4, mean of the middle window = 70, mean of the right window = 72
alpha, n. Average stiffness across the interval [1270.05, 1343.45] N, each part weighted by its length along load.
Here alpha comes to 71.3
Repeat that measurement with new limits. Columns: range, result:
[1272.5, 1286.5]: 70.8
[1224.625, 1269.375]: 63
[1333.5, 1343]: 72.7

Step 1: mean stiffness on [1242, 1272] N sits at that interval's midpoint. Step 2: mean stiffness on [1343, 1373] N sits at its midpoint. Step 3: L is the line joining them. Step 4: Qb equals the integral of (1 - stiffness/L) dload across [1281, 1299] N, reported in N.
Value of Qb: -0.6 N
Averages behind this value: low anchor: 66.1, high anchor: 76.9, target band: 71.8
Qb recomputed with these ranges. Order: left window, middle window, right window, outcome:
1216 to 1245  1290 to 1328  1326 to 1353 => -1.38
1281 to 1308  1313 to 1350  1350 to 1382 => 1.88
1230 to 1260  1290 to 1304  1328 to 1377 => -0.64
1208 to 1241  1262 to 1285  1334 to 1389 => -1.69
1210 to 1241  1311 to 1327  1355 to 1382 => 0.29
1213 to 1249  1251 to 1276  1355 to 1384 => -1.40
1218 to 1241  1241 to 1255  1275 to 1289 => -0.26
